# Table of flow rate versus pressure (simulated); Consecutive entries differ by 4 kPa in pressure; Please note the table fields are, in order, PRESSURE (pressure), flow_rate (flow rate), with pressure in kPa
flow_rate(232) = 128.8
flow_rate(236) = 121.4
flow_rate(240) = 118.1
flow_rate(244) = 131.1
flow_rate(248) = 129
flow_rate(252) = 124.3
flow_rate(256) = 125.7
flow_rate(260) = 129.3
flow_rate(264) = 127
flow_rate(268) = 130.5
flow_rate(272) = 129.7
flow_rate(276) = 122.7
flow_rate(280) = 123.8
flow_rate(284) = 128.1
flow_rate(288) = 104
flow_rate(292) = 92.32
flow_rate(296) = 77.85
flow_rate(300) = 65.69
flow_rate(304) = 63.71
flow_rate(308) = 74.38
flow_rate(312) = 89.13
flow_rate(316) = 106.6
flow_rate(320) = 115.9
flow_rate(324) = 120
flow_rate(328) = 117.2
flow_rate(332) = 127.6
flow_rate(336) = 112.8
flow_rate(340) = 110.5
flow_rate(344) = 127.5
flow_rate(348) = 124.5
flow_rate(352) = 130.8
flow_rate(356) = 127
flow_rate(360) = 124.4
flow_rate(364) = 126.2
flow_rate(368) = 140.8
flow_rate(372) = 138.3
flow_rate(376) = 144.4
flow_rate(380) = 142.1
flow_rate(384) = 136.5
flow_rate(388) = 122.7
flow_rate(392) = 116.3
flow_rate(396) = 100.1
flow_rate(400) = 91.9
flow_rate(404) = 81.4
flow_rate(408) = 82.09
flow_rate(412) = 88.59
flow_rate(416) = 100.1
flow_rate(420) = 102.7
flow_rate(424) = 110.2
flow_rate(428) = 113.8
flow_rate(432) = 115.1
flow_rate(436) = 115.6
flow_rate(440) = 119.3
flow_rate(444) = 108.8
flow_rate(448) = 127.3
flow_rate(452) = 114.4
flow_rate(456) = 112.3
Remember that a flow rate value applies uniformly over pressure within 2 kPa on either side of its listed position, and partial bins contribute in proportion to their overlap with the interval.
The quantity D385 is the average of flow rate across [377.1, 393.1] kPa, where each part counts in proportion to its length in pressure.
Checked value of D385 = 131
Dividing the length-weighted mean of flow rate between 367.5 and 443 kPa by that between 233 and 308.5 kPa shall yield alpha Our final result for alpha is 1.01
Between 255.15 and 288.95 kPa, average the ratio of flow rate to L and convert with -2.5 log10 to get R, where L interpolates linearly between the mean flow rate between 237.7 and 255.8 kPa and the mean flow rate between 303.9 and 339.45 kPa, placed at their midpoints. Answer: -0.06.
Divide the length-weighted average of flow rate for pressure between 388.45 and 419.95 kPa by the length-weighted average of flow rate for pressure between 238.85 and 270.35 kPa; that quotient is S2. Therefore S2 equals 0.8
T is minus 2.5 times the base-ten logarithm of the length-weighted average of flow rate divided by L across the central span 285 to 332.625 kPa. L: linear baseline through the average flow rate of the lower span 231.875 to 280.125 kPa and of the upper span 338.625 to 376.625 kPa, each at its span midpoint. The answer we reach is 0.31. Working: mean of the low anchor 126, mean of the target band 96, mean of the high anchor 129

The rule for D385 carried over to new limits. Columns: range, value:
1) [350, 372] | 131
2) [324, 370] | 124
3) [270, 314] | 97.4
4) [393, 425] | 94.8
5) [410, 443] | 108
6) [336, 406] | 122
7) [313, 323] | 110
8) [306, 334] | 107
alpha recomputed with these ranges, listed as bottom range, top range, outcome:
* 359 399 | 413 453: 0.87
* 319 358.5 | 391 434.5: 0.82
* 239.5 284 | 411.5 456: 0.88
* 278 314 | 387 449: 1.16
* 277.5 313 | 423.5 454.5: 1.27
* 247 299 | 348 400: 1.08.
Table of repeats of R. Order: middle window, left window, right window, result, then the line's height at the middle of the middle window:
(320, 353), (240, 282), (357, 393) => 0.09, 131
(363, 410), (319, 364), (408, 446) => -0.04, 114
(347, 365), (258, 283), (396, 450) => -0.11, 114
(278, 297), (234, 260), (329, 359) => 0.17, 124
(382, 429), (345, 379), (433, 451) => 0.20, 124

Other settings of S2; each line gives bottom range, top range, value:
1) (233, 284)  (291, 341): 0.78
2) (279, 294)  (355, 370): 1.17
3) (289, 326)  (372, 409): 1.28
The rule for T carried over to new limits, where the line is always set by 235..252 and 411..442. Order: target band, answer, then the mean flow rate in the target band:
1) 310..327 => 0.09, 108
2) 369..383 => -0.24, 141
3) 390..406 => 0.15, 97.4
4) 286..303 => 0.40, 83.7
